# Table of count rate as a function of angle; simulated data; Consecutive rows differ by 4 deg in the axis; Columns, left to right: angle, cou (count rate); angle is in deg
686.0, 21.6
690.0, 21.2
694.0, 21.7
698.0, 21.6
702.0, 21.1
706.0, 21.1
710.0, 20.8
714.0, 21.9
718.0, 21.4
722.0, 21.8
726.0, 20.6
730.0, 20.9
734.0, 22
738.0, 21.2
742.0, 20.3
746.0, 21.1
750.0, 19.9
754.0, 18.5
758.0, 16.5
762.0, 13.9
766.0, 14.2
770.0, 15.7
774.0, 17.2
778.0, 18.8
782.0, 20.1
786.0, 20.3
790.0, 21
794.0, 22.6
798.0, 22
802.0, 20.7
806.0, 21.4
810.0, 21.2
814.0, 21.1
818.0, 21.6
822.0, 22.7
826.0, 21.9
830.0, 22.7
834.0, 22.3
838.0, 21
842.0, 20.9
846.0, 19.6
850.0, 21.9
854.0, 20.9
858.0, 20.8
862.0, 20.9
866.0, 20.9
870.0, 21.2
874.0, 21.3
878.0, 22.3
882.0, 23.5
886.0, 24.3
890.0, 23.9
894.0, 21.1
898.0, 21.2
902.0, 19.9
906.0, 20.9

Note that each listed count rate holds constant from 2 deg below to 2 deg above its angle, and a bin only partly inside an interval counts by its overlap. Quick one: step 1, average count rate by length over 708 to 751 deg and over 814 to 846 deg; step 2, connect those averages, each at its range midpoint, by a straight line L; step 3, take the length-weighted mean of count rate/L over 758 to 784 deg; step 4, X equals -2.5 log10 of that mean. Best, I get 0.27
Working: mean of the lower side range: 21.1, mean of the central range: 16.6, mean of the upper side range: 21.7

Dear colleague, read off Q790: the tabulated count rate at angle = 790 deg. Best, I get 21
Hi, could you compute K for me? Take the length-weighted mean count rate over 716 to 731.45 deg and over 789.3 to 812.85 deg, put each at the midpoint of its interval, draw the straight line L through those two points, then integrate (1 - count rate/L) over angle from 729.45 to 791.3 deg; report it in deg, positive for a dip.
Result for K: 7.40 deg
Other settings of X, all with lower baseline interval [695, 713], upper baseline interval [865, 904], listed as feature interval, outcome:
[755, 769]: 0.38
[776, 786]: 0.10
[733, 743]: 0.01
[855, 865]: 0.05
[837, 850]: 0.06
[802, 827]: 0.01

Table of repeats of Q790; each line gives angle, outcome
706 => 21.1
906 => 20.9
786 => 20.3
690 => 21.2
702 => 21.1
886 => 24.3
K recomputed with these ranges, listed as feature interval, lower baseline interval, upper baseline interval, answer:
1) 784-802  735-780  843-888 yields -2.05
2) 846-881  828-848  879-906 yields 0.78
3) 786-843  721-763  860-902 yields -1.90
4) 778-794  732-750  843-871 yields 0.33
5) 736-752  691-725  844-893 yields 0.64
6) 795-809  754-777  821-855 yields -2.03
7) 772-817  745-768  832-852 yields -3.91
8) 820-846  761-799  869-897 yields -1.42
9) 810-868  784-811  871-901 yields 1.19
